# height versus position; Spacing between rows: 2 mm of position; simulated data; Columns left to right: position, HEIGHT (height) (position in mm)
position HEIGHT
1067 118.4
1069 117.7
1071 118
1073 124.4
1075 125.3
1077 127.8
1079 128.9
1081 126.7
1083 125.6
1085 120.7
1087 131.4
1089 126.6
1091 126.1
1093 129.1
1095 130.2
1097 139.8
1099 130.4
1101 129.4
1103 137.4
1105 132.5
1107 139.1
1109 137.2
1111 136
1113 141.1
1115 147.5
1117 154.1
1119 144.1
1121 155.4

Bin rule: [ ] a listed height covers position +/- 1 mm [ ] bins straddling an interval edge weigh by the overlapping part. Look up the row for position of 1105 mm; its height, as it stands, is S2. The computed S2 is 132.5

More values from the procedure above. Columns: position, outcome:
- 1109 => 137.2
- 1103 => 137.4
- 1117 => 154.1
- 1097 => 139.8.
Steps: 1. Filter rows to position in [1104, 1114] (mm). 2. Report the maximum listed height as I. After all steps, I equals 141.1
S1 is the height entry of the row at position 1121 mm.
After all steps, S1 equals 155.4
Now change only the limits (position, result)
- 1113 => 141.1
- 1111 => 136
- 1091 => 126.1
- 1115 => 147.5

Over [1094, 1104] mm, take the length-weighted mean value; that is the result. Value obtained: 133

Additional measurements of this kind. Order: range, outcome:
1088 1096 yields 128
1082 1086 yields 123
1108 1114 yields 138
